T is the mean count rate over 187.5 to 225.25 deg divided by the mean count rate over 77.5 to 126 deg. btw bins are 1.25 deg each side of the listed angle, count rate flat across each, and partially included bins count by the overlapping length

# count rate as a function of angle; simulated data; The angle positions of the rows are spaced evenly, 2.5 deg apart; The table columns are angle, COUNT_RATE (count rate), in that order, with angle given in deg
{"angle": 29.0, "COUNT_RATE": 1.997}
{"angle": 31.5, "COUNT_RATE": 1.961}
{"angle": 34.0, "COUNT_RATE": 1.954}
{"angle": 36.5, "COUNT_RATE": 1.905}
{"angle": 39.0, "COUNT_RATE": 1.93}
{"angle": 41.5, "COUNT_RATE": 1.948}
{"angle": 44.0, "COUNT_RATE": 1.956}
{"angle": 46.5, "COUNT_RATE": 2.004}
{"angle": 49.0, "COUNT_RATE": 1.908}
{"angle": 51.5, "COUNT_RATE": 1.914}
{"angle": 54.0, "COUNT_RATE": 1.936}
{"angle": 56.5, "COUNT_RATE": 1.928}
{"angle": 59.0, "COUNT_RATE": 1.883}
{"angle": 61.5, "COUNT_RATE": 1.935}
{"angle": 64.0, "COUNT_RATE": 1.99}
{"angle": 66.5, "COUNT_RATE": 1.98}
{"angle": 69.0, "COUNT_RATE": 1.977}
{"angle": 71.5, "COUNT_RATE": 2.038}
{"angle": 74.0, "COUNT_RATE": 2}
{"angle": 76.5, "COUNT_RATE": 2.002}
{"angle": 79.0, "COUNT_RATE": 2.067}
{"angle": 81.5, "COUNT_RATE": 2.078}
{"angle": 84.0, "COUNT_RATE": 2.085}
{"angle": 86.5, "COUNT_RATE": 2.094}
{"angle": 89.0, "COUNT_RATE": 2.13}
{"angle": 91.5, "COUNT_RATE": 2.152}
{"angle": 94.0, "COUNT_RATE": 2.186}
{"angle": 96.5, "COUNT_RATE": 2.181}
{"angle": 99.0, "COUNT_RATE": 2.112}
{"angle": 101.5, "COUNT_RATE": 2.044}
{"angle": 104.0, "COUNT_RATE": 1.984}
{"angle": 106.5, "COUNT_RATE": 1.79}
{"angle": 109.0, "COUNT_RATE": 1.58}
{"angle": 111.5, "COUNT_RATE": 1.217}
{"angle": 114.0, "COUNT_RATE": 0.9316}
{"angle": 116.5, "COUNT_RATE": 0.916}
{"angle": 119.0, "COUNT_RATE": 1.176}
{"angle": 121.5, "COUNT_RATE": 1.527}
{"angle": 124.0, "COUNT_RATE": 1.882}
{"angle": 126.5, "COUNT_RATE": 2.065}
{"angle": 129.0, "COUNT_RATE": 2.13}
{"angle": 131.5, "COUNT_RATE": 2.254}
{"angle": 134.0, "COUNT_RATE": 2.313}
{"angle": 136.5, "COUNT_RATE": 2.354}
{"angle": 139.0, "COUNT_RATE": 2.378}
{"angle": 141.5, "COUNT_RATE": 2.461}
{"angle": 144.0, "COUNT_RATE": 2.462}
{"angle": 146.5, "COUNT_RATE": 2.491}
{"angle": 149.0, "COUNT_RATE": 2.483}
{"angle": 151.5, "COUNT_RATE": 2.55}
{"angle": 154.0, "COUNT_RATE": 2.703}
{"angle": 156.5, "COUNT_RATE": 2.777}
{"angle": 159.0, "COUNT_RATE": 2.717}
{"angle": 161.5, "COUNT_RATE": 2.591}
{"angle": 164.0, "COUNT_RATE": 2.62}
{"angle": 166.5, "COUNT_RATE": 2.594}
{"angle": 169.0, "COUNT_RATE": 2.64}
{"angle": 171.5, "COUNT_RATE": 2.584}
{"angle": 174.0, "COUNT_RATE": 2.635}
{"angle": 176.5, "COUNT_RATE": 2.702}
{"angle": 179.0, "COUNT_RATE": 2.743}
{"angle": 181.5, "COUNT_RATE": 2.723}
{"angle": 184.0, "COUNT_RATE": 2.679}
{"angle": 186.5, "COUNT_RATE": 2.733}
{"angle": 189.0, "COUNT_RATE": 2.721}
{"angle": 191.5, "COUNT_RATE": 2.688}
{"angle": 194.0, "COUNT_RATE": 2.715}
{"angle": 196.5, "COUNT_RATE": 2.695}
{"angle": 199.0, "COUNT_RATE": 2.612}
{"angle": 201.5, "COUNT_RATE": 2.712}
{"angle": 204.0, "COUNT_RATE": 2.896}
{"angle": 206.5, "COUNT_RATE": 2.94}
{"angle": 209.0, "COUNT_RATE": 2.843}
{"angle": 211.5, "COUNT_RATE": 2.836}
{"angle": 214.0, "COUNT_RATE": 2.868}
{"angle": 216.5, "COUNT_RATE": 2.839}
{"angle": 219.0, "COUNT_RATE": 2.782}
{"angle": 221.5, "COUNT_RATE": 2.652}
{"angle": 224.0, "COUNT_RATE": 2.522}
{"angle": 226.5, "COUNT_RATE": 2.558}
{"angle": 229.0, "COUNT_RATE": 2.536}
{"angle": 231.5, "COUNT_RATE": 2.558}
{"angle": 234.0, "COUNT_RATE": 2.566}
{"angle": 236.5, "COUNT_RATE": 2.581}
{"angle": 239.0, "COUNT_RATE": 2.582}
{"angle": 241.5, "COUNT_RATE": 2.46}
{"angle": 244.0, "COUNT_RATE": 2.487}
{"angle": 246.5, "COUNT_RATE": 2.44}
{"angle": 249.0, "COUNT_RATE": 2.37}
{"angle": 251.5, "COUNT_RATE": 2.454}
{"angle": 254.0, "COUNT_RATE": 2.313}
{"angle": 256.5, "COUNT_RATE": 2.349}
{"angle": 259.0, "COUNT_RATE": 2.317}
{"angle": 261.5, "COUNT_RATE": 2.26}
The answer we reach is 1.5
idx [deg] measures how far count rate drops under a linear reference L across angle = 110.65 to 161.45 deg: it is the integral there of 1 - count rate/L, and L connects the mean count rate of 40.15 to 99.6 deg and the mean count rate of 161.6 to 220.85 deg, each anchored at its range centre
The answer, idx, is 6.6 deg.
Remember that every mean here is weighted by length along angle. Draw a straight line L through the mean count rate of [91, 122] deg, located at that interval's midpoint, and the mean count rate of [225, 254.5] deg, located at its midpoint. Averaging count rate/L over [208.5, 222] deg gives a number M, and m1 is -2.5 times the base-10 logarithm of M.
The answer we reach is -0.20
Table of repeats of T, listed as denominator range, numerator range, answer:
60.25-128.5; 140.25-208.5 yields 1.43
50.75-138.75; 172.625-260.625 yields 1.37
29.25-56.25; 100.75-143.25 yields 0.94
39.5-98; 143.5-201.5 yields 1.31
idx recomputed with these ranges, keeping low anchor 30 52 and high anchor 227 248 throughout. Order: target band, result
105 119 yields 5.6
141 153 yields -1.3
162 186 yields -3.3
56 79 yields 0.5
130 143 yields -0.7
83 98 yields -0.3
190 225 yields -4.6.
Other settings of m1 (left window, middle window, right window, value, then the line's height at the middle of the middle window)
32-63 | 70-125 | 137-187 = 0.21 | 2.23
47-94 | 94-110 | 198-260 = 0.08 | 2.13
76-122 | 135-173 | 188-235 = -0.14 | 2.25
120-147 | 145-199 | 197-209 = -0.06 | 2.52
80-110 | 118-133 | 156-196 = 0.22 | 2.28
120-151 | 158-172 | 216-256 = -0.13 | 2.32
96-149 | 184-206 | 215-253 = -0.17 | 2.34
